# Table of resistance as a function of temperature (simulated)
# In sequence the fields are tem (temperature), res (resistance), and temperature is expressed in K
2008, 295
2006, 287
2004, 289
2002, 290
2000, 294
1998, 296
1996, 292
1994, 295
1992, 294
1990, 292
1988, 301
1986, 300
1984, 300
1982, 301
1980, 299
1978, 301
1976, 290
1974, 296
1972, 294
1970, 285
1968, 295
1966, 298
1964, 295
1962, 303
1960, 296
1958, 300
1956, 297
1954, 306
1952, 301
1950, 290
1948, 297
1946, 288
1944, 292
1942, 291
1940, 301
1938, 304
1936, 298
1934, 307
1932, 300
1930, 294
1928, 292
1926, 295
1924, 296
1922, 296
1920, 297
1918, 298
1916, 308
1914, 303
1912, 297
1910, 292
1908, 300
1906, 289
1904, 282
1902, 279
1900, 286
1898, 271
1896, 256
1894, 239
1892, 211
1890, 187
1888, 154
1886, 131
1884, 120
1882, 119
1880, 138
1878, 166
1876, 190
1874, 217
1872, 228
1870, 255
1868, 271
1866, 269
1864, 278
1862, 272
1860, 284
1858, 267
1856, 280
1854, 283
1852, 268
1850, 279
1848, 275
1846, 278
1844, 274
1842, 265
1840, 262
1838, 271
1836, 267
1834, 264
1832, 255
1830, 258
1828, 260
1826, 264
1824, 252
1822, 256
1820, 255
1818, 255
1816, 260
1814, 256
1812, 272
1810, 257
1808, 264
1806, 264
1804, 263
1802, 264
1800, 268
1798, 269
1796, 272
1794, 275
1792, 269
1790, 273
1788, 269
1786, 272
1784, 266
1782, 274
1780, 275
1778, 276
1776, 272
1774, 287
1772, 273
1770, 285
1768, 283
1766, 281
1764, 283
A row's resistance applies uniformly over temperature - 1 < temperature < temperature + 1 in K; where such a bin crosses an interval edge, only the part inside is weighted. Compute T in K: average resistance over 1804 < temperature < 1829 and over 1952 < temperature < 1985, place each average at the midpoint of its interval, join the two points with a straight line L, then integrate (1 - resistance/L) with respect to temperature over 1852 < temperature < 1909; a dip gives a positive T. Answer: 8.67 K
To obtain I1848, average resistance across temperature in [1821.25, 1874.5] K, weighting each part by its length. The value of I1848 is 265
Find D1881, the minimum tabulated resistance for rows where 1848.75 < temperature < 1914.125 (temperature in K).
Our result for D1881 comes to 119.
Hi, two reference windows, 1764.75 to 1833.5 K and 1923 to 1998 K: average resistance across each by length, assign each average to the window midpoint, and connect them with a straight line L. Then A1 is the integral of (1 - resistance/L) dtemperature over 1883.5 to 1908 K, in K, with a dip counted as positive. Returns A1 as 4.7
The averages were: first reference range 268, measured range 231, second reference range 297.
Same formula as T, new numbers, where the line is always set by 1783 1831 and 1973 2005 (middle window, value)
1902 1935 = -1.5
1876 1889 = 6.3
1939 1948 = -0.2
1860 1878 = 1.9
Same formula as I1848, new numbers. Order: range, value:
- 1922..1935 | 297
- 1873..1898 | 181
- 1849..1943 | 258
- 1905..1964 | 297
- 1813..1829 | 257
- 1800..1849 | 263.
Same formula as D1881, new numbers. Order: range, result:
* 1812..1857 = 252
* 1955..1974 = 285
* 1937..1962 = 288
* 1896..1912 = 256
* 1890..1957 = 187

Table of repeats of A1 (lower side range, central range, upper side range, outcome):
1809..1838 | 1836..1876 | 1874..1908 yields -4.94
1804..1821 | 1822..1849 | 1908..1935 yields 0.39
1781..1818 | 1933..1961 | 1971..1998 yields -0.70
